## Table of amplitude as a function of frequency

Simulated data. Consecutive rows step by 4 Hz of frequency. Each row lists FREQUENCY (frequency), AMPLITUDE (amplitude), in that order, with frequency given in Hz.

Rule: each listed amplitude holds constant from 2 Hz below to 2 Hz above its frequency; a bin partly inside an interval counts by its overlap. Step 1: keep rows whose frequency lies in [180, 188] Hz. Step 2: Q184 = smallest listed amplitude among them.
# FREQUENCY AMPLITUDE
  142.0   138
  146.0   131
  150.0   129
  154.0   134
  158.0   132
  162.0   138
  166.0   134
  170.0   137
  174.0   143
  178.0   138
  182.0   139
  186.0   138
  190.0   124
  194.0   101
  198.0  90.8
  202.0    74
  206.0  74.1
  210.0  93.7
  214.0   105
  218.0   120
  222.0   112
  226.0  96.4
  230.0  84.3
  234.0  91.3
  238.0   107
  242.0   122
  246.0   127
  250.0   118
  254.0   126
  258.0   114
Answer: 138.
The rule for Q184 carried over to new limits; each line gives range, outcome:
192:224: 74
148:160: 129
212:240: 84.3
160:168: 134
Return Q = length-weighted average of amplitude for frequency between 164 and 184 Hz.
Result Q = 138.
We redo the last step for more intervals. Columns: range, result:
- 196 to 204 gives 82.4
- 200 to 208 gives 74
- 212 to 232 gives 104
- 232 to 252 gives 113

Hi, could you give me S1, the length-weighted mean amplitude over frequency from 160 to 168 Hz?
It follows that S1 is 136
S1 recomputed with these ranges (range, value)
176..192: 135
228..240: 94.2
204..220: 98.2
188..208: 92.8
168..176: 140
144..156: 131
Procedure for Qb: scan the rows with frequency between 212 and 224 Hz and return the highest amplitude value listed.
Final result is 120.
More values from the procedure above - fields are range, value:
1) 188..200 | 124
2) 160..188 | 143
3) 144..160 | 134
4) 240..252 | 127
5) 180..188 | 139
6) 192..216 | 105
